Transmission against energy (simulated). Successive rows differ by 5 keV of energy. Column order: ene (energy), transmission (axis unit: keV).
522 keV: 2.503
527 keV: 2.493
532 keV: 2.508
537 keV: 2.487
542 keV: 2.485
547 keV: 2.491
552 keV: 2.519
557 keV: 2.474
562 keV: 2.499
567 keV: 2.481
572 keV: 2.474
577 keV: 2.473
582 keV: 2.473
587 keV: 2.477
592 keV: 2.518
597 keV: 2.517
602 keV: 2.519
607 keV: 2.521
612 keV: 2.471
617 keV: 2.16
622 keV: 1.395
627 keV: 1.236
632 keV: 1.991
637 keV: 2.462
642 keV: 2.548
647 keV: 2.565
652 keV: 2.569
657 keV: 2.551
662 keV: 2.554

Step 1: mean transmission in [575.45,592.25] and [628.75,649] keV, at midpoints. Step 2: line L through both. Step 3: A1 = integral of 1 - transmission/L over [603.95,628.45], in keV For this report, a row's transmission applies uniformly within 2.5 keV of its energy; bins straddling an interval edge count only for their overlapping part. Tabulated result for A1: 4.13 keV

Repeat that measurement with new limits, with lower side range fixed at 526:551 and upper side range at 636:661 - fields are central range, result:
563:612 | 0.45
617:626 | 3.38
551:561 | 0.04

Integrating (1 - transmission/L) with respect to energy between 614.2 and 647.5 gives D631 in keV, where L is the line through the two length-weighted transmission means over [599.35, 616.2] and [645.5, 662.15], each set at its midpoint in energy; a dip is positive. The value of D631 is 6.53 keV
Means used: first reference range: 2.47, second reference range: 2.56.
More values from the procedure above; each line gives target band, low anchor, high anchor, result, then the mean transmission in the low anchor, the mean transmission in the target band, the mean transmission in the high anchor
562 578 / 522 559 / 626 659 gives -0.2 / 2.49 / 2.48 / 2.32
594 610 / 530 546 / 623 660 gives -1.2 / 2.49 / 2.52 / 2.24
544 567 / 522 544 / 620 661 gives -0.6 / 2.49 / 2.49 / 2.19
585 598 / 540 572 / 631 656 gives -0.1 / 2.49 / 2.5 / 2.46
